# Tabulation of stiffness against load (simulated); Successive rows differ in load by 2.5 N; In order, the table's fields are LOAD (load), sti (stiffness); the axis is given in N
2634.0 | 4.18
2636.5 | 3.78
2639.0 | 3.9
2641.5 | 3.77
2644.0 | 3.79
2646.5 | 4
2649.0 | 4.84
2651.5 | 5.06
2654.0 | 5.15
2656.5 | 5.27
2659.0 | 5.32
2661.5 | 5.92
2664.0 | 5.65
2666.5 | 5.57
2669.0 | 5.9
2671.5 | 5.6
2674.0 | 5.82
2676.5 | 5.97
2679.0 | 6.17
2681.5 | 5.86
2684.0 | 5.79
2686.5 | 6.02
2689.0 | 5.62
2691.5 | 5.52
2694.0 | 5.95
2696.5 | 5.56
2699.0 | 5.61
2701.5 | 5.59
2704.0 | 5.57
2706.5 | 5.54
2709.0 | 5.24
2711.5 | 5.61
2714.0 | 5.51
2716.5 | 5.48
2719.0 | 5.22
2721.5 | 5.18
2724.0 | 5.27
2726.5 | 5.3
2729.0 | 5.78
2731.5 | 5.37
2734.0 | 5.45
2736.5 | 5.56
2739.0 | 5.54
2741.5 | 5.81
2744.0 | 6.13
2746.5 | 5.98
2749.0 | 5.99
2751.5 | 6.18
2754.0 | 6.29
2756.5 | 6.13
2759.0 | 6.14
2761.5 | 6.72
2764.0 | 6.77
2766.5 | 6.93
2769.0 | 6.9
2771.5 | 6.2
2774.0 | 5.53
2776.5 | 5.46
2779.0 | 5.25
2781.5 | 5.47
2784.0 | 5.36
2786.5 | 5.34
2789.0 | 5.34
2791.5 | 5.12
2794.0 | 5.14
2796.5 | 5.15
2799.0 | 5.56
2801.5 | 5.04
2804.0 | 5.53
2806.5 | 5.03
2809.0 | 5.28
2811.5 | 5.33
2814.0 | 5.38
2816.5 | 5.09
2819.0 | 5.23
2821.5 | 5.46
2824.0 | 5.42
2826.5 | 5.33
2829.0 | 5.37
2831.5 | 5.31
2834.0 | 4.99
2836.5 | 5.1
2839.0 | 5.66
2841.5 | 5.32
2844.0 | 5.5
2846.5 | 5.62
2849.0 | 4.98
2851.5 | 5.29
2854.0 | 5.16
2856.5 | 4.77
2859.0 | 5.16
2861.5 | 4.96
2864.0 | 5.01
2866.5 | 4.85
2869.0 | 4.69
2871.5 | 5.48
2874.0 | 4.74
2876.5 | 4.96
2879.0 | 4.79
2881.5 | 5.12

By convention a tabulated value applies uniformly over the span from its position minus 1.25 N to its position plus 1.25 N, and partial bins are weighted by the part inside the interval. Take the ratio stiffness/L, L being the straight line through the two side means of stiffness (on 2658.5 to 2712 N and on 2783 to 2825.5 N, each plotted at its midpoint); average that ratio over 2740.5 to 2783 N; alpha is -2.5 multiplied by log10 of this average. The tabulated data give -0.13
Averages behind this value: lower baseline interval 5.71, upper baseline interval 5.28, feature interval 6.11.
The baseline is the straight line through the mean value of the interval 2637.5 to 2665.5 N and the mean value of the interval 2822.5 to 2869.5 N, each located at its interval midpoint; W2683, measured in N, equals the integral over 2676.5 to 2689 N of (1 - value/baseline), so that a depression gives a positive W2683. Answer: -2.8 N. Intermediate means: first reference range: 4.79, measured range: 5.93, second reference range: 5.19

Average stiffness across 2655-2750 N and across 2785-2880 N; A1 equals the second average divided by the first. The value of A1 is 0.92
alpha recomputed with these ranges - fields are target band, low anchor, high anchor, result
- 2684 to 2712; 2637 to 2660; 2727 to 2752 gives -0.09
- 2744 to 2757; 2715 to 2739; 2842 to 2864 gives -0.14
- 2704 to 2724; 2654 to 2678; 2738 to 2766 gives 0.10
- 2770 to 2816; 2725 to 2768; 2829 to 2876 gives 0.05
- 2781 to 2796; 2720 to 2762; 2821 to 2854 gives 0.06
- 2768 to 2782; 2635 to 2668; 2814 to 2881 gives -0.16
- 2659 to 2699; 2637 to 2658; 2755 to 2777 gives -0.17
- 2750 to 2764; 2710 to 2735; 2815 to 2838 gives -0.18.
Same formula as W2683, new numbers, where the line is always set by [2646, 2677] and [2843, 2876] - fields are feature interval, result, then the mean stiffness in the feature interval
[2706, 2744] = -1.2 N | 5.48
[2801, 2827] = -0.6 N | 5.29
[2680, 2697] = -1.3 N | 5.77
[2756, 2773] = -4.2 N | 6.54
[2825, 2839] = -0.4 N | 5.26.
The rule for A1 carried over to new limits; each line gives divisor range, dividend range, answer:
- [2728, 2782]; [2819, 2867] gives 0.87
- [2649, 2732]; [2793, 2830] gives 0.95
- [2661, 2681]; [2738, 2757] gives 1.03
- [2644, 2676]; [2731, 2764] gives 1.13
